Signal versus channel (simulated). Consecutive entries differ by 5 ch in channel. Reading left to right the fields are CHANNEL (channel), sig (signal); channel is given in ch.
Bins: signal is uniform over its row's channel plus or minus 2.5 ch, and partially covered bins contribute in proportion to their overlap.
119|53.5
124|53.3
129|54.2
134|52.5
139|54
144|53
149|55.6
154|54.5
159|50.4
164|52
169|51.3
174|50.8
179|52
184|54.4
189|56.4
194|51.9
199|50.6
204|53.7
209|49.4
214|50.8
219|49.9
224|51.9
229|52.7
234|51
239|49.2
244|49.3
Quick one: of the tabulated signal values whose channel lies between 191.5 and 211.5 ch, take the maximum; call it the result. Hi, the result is 53.7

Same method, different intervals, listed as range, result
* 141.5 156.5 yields 55.6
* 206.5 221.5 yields 50.8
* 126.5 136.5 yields 54.2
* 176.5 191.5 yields 56.4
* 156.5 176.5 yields 52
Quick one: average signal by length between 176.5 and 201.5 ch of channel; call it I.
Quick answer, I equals 53.1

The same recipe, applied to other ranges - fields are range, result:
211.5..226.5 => 50.9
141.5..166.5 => 53.1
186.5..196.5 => 54.1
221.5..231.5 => 52.3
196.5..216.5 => 51.1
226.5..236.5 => 51.9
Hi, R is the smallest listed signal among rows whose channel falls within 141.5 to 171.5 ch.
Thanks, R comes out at 50.4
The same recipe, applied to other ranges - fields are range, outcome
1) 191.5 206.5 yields 50.6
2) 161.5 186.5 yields 50.8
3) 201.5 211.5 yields 49.4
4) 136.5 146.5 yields 53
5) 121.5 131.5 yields 53.3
